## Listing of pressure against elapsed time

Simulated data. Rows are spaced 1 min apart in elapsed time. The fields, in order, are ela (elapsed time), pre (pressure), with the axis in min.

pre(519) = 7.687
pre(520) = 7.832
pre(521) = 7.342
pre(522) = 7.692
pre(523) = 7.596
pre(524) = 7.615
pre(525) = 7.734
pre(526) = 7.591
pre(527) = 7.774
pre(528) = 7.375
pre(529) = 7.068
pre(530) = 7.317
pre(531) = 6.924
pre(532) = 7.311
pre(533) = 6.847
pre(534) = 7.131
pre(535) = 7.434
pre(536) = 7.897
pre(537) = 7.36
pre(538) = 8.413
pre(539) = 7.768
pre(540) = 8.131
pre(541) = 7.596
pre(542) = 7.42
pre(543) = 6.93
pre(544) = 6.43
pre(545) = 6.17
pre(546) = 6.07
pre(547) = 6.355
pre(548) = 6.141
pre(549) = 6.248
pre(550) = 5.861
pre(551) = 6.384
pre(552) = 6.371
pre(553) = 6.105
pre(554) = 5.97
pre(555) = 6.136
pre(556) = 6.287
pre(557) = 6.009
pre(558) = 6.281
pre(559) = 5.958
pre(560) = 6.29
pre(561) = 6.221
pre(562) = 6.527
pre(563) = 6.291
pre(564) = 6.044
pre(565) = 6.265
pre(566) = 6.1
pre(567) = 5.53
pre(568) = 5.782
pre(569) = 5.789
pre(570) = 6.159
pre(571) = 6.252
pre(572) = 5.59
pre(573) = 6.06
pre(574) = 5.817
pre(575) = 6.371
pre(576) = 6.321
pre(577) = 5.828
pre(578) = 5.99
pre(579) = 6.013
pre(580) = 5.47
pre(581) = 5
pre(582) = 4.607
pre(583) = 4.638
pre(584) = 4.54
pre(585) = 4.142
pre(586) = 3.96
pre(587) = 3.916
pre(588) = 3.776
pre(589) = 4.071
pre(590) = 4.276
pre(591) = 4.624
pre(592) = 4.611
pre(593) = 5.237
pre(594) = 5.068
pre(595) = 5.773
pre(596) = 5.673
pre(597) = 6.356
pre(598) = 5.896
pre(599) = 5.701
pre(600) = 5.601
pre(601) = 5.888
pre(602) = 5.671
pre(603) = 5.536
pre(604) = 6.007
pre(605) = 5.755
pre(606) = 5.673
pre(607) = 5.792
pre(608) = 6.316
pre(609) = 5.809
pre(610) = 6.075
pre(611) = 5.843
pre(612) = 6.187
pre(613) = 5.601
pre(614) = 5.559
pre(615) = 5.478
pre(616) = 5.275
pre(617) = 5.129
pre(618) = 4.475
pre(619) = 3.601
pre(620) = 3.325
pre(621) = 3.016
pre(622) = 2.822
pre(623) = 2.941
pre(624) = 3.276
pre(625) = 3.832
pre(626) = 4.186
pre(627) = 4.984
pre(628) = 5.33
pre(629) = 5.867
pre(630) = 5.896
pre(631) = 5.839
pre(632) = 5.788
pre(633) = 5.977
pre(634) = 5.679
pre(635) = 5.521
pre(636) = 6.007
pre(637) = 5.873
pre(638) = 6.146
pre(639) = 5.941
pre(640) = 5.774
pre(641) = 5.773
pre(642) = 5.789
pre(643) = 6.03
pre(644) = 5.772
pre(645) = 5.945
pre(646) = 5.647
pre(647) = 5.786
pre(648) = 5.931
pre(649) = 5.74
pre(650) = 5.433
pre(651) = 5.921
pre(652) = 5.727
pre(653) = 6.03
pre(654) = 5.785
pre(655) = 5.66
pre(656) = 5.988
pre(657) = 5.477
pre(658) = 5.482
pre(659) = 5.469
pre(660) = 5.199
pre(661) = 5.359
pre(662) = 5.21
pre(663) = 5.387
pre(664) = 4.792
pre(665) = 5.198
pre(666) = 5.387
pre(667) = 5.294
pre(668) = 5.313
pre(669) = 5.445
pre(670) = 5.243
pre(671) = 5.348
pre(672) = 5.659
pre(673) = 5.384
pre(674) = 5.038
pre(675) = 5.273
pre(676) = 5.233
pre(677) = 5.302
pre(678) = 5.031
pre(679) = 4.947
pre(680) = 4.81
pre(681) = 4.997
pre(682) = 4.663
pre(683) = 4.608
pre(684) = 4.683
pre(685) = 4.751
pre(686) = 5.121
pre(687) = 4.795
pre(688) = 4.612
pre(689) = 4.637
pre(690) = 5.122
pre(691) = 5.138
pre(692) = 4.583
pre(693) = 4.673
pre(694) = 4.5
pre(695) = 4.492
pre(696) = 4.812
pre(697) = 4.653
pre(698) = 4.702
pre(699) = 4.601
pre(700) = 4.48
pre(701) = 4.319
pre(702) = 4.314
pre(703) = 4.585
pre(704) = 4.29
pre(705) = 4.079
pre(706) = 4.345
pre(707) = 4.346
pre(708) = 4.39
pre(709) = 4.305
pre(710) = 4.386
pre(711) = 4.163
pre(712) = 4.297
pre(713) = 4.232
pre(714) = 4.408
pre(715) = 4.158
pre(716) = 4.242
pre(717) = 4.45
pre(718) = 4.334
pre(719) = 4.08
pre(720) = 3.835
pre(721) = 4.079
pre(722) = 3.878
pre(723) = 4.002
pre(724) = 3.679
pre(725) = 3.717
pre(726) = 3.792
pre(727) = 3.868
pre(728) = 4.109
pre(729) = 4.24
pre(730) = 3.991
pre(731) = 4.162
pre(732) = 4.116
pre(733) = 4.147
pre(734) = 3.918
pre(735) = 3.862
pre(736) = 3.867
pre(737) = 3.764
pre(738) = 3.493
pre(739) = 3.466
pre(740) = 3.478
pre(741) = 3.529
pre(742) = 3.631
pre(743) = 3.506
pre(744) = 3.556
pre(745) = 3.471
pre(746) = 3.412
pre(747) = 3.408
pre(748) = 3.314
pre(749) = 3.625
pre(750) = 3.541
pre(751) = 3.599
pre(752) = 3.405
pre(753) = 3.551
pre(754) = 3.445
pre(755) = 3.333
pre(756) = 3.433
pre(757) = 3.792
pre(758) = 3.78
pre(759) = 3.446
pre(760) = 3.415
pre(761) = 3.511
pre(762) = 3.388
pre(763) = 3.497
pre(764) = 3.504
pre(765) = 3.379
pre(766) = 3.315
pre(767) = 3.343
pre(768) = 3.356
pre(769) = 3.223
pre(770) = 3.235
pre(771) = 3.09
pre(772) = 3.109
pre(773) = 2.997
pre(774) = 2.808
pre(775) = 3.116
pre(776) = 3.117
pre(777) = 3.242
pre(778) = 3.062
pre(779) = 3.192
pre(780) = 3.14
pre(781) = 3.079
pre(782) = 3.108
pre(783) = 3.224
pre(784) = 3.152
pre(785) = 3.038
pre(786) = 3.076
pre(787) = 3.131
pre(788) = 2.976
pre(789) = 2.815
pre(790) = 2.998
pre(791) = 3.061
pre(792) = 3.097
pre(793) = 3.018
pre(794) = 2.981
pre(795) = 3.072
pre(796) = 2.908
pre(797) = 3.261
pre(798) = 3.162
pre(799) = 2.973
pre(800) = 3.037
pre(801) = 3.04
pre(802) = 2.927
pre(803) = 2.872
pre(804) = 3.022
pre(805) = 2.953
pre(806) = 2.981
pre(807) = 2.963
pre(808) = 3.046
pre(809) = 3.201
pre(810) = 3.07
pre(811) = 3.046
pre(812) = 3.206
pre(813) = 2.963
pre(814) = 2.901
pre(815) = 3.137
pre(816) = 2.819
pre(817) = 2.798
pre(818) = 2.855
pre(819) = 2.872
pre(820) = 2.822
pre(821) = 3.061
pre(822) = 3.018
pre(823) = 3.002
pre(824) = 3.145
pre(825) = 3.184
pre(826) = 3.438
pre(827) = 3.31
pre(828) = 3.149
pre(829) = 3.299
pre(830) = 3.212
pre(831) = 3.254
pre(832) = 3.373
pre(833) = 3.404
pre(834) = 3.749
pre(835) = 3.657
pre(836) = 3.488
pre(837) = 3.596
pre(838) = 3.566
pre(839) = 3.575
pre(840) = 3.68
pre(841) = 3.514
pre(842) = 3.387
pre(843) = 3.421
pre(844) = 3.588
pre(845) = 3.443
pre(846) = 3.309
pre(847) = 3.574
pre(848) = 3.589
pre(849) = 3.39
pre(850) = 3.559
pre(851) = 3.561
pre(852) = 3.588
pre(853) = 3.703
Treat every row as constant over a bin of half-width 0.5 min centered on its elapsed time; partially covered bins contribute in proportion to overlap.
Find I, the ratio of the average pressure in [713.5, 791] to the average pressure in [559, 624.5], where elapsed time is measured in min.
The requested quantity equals 0.67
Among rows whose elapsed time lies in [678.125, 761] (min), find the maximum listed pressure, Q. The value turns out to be 5.138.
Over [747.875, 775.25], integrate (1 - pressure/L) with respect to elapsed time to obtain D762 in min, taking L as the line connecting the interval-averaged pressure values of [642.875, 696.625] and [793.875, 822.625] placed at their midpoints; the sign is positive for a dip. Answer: 2.8 min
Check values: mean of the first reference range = 5.25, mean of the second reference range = 3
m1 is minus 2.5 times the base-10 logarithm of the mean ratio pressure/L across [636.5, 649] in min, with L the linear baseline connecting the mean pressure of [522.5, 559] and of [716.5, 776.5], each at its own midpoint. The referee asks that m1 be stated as -0.11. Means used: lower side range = 6.93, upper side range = 3.61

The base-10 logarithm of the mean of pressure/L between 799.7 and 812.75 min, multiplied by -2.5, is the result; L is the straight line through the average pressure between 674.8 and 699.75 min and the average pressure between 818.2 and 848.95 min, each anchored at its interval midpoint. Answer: 0.20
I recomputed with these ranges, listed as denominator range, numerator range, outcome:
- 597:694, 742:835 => 0.60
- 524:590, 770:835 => 0.49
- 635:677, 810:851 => 0.59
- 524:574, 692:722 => 0.66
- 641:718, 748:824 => 0.63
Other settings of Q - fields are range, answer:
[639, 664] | 6.03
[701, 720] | 4.585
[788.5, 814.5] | 3.261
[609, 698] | 6.187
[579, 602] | 6.356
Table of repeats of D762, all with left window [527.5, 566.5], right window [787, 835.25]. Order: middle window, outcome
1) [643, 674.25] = -2.14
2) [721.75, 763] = 3.65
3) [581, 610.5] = 4.00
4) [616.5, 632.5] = 3.51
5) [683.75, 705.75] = 0.24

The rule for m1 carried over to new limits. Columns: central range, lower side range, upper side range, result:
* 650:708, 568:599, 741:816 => -0.17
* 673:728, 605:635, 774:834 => -0.08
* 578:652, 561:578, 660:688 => 0.08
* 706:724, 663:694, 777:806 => 0.05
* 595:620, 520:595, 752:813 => 0.00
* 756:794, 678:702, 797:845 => 0.16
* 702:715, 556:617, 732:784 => -0.07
